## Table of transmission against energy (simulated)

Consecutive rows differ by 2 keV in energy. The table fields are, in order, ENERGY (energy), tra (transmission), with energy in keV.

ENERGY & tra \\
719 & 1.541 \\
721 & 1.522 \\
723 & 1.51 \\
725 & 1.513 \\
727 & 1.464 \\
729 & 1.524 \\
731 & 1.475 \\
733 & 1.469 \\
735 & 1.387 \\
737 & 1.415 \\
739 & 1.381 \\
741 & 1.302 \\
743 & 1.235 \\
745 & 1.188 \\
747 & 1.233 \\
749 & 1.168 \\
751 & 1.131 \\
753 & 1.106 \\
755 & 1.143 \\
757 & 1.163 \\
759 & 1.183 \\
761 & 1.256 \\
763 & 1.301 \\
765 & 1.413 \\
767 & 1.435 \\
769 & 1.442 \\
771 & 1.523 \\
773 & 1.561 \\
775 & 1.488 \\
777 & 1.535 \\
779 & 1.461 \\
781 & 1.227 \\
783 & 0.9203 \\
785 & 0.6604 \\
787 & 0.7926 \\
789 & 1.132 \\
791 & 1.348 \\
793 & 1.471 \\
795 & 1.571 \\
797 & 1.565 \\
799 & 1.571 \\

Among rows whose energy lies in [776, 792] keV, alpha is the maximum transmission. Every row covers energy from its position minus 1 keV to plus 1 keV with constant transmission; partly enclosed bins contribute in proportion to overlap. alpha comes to 1.535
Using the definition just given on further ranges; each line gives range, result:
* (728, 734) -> 1.524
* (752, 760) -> 1.183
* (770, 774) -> 1.561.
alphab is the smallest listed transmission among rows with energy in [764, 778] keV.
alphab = 1.413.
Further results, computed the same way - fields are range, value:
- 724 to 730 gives 1.464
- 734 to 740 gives 1.381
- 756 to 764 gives 1.163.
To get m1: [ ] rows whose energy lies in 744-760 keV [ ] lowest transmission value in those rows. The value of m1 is 1.106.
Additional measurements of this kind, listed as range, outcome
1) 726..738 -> 1.387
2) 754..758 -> 1.143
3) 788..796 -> 1.132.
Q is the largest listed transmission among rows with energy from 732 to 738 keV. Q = 1.469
